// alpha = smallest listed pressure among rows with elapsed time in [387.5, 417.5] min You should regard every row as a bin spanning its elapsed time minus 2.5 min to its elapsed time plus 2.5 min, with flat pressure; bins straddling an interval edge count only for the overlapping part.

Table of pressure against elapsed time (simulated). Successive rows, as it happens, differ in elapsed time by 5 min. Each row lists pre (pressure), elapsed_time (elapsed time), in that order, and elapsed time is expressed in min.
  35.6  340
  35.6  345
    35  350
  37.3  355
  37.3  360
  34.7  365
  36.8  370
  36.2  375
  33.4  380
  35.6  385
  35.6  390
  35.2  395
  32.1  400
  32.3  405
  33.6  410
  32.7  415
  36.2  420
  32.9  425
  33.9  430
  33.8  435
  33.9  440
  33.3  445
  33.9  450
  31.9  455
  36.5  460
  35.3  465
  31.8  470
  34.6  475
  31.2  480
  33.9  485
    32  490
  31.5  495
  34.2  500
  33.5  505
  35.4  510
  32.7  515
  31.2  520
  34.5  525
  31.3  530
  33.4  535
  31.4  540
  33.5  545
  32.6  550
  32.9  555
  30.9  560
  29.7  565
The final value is 32.1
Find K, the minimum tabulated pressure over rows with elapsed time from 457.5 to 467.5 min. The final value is 35.3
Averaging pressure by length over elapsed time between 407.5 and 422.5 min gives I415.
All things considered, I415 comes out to 34.2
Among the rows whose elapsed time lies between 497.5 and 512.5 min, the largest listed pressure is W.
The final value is 35.4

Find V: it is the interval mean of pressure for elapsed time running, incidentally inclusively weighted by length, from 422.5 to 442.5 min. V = 33.6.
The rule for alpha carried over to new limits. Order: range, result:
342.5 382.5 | 33.4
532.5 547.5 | 31.4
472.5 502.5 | 31.2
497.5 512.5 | 33.5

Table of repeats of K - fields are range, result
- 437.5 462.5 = 31.9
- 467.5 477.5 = 31.8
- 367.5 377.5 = 36.2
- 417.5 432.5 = 32.9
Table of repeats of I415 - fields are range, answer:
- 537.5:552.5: 32.5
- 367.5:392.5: 35.5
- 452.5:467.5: 34.6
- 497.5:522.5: 33.4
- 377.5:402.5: 34.4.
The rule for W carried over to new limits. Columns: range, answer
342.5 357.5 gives 37.3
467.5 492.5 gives 34.6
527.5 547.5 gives 33.5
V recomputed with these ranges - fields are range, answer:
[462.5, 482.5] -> 33.2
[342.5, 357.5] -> 36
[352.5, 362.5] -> 37.3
